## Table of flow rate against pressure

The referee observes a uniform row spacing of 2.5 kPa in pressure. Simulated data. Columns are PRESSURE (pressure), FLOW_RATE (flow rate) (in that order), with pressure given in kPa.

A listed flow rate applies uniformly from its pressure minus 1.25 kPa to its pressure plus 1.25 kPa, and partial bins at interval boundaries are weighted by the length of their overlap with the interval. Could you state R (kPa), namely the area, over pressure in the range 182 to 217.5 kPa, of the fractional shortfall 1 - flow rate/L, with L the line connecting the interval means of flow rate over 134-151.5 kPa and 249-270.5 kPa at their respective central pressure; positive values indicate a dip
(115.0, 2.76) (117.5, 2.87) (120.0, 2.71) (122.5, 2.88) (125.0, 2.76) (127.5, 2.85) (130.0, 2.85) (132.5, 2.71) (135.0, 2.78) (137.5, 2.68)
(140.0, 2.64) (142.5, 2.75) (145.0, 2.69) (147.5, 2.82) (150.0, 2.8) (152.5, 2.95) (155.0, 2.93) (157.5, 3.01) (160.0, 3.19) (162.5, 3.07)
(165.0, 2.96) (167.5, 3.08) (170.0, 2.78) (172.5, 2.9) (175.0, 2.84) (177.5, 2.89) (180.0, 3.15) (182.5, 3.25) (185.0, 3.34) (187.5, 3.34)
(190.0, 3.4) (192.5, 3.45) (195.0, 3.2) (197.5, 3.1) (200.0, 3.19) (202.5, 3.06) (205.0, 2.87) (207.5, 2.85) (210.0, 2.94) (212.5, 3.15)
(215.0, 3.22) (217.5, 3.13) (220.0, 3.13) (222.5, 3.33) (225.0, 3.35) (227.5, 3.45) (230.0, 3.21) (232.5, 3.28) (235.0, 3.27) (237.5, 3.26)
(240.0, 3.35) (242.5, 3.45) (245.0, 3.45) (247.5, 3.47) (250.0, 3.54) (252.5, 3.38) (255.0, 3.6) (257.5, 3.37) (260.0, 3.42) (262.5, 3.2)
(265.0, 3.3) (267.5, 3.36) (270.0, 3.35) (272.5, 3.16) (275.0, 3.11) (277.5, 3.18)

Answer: -1.3 kPa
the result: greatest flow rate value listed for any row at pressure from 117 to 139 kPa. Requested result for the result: 2.88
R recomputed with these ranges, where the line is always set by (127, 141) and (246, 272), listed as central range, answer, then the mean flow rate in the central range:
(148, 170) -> -0.8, 2.98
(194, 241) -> 0.1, 3.17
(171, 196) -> -1.4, 3.17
